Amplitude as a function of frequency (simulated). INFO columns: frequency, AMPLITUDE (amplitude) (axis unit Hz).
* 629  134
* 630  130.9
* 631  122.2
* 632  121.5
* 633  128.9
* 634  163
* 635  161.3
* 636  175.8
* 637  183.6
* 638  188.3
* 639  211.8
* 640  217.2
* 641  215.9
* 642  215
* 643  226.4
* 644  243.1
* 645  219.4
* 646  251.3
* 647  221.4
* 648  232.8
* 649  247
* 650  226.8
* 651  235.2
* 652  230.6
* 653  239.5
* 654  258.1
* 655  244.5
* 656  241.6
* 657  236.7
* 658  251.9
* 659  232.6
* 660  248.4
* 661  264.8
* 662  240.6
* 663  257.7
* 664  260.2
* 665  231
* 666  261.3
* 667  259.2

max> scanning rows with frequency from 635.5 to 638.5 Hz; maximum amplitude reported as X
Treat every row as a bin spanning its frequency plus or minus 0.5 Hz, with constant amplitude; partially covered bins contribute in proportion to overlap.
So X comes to 188.3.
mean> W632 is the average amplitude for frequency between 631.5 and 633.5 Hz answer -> 125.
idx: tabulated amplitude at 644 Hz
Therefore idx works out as 243.1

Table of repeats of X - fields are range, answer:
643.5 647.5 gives 251.3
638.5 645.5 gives 243.1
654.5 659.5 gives 251.9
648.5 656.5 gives 258.1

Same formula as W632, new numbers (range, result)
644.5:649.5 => 234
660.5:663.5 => 254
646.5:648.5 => 227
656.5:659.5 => 240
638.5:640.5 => 214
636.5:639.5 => 195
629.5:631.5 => 127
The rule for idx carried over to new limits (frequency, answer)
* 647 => 221.4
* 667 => 259.2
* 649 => 247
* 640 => 217.2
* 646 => 251.3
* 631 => 122.2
